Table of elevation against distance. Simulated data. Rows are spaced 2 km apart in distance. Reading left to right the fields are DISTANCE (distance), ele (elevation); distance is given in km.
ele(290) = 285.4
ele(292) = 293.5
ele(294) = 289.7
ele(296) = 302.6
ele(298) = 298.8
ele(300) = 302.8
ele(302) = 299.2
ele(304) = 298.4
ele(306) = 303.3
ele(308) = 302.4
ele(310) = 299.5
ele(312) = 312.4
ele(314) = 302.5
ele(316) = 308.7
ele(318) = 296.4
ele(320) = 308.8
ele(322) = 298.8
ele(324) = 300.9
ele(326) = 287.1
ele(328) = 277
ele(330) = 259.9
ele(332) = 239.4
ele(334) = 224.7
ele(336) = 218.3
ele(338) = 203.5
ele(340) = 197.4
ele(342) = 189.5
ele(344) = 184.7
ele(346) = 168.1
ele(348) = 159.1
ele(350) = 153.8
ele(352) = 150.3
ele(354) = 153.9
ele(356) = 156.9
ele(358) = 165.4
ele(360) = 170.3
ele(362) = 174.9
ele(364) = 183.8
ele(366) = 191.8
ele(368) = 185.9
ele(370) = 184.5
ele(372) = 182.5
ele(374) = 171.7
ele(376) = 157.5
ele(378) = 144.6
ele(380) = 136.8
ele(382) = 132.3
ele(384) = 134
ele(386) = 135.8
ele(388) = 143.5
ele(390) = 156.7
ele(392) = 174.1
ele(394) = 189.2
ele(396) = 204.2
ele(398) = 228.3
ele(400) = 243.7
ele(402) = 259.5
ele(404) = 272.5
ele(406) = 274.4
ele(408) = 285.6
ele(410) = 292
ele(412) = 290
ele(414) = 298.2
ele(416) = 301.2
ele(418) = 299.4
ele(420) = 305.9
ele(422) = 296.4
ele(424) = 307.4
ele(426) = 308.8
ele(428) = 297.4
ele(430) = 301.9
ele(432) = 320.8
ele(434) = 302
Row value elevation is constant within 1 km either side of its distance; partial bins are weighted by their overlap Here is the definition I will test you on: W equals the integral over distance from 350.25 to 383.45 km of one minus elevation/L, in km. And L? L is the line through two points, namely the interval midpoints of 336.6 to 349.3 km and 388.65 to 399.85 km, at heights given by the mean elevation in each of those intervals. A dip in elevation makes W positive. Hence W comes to 4.2 km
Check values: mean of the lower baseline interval 184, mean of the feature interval 165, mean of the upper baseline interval 193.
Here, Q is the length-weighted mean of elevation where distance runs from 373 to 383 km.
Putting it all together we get 149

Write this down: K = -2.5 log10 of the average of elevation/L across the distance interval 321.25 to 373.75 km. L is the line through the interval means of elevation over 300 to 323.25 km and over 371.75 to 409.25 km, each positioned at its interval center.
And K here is 0.25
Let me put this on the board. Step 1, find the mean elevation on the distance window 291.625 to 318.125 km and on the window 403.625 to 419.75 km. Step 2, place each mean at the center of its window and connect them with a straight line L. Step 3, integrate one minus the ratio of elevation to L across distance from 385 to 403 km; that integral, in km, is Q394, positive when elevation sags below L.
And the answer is 6.1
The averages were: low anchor 301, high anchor 291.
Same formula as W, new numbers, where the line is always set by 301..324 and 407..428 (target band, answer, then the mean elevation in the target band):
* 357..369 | 4.87 km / 179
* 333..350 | 6.24 km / 191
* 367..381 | 6.25 km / 166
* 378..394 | 8.12 km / 148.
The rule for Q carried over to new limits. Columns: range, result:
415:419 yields 300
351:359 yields 157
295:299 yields 301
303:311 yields 301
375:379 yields 151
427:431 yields 300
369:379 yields 168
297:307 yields 300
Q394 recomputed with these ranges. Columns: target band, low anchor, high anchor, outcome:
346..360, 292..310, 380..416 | 5.3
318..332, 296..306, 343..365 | -2.7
